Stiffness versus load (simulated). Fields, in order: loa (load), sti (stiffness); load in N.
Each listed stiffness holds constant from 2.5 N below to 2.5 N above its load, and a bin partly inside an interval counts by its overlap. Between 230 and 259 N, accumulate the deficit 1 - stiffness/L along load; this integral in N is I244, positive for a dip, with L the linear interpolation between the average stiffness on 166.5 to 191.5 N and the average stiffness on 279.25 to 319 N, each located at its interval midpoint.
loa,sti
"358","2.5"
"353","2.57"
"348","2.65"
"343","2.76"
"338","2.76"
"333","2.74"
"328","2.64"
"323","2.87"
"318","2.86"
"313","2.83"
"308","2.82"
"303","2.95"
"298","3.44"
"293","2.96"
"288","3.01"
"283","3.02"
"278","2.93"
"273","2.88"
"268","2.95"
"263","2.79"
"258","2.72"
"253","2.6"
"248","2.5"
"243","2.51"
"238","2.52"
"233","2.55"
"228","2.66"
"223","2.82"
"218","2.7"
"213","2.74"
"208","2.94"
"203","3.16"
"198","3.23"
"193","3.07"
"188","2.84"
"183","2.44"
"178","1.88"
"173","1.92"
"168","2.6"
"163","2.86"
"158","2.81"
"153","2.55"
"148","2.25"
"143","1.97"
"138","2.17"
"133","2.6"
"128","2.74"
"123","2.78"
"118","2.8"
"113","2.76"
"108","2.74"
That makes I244 1.5 N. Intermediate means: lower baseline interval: 2.35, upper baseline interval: 2.99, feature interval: 2.56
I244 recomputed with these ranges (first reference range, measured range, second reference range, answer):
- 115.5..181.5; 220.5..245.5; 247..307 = 1.2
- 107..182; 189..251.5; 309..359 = -4.8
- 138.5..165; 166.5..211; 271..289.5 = -1.2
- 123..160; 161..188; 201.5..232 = 2.4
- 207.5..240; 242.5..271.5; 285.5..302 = 2.0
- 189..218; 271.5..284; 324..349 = -0.4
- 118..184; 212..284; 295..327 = 0.8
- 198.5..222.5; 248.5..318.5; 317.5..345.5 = -2.0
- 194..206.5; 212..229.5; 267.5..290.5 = 2.1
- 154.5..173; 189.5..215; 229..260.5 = -4.1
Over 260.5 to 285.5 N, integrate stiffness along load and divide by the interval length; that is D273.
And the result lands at 2.91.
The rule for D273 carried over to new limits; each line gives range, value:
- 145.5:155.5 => 2.4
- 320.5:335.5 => 2.75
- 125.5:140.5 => 2.5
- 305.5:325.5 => 2.84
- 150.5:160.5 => 2.68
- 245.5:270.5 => 2.71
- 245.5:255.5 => 2.55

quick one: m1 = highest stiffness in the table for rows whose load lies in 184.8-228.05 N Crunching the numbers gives 3.23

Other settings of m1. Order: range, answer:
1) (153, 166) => 2.86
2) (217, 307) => 3.44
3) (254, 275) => 2.95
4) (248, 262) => 2.72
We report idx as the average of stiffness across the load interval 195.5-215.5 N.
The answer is 3.02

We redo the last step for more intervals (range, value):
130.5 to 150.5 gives 2.25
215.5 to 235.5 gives 2.68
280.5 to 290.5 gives 3.01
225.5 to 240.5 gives 2.58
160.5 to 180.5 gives 2.31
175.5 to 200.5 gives 2.69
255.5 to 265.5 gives 2.75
